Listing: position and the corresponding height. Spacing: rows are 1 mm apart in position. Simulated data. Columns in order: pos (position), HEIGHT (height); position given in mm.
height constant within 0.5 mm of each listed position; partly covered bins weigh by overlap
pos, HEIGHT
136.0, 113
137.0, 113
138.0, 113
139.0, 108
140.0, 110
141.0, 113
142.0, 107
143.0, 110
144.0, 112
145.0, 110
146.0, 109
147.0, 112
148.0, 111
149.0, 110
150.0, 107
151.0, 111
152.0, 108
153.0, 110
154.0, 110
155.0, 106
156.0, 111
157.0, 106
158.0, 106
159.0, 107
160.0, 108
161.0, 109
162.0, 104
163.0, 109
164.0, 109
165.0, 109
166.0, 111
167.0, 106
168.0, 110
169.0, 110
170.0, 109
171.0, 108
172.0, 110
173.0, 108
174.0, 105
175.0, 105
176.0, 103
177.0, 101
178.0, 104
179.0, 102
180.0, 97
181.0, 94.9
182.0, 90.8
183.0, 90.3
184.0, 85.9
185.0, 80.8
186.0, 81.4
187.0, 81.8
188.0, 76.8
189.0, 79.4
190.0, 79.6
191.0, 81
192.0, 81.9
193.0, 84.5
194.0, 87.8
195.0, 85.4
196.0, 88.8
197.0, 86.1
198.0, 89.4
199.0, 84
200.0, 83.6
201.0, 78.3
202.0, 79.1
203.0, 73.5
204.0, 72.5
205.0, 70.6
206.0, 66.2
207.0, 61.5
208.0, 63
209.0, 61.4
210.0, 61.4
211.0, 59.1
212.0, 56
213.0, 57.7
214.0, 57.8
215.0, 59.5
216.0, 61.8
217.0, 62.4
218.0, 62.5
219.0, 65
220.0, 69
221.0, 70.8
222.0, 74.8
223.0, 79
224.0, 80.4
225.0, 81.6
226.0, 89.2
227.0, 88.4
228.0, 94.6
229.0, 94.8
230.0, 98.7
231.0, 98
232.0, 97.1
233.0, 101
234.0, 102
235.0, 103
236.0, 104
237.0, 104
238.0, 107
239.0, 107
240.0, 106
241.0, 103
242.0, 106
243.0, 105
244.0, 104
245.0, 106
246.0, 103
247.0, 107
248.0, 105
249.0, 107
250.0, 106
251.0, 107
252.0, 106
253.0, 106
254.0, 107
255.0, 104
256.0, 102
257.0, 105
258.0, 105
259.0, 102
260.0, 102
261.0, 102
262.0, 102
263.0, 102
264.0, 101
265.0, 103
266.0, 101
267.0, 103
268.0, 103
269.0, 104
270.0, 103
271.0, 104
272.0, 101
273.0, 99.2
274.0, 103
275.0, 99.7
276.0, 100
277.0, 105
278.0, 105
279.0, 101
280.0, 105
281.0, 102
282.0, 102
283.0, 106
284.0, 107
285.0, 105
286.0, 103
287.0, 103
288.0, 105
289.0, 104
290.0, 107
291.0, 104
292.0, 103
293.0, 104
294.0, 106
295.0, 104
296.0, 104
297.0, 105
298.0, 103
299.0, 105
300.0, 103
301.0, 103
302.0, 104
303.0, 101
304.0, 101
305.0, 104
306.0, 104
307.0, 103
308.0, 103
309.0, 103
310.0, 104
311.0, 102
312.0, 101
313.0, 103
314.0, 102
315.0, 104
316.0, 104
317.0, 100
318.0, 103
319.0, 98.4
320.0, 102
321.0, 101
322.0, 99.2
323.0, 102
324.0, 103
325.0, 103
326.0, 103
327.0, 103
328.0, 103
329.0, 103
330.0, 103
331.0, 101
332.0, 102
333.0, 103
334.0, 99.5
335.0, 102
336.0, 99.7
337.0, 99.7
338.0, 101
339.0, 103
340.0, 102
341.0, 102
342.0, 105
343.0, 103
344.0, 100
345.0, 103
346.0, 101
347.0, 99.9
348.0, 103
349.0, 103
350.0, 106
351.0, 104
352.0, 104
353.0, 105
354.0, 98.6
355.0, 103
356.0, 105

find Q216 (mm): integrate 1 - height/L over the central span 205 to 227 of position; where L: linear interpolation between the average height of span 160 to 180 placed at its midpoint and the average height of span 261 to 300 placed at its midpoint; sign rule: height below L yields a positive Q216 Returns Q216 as 7.9 mm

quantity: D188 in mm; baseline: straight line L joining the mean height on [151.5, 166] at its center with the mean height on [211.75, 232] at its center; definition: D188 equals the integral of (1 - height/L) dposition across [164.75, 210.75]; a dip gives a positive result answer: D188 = 2.7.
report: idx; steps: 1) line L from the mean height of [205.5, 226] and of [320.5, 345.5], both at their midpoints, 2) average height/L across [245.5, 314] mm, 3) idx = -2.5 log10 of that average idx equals -0.21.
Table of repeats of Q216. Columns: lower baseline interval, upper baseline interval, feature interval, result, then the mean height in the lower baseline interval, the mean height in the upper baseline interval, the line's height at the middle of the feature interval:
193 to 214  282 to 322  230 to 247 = -4.0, 73.2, 103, 83.9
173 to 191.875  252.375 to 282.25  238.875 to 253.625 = -0.8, 91.4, 103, 100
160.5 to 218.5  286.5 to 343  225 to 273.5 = -4.3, 86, 103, 94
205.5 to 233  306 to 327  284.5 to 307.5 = -1.8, 73.5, 102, 96.2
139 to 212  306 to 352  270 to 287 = -0.5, 95.1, 102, 99.9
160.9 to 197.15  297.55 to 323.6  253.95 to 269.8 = -0.4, 96.3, 102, 100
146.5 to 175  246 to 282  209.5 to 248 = 6.7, 109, 103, 105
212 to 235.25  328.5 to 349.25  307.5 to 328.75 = -1.0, 79.6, 102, 97.8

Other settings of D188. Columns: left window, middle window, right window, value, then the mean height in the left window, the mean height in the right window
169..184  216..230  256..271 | 3.3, 102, 103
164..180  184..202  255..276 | 3.9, 106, 102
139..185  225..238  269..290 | 0.8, 106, 103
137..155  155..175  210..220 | -2.4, 110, 60.7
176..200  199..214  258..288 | 3.8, 87.8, 103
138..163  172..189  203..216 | -1.7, 109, 62.6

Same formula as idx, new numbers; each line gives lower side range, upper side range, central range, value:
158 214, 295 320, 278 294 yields -0.04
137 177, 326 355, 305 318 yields 0.00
